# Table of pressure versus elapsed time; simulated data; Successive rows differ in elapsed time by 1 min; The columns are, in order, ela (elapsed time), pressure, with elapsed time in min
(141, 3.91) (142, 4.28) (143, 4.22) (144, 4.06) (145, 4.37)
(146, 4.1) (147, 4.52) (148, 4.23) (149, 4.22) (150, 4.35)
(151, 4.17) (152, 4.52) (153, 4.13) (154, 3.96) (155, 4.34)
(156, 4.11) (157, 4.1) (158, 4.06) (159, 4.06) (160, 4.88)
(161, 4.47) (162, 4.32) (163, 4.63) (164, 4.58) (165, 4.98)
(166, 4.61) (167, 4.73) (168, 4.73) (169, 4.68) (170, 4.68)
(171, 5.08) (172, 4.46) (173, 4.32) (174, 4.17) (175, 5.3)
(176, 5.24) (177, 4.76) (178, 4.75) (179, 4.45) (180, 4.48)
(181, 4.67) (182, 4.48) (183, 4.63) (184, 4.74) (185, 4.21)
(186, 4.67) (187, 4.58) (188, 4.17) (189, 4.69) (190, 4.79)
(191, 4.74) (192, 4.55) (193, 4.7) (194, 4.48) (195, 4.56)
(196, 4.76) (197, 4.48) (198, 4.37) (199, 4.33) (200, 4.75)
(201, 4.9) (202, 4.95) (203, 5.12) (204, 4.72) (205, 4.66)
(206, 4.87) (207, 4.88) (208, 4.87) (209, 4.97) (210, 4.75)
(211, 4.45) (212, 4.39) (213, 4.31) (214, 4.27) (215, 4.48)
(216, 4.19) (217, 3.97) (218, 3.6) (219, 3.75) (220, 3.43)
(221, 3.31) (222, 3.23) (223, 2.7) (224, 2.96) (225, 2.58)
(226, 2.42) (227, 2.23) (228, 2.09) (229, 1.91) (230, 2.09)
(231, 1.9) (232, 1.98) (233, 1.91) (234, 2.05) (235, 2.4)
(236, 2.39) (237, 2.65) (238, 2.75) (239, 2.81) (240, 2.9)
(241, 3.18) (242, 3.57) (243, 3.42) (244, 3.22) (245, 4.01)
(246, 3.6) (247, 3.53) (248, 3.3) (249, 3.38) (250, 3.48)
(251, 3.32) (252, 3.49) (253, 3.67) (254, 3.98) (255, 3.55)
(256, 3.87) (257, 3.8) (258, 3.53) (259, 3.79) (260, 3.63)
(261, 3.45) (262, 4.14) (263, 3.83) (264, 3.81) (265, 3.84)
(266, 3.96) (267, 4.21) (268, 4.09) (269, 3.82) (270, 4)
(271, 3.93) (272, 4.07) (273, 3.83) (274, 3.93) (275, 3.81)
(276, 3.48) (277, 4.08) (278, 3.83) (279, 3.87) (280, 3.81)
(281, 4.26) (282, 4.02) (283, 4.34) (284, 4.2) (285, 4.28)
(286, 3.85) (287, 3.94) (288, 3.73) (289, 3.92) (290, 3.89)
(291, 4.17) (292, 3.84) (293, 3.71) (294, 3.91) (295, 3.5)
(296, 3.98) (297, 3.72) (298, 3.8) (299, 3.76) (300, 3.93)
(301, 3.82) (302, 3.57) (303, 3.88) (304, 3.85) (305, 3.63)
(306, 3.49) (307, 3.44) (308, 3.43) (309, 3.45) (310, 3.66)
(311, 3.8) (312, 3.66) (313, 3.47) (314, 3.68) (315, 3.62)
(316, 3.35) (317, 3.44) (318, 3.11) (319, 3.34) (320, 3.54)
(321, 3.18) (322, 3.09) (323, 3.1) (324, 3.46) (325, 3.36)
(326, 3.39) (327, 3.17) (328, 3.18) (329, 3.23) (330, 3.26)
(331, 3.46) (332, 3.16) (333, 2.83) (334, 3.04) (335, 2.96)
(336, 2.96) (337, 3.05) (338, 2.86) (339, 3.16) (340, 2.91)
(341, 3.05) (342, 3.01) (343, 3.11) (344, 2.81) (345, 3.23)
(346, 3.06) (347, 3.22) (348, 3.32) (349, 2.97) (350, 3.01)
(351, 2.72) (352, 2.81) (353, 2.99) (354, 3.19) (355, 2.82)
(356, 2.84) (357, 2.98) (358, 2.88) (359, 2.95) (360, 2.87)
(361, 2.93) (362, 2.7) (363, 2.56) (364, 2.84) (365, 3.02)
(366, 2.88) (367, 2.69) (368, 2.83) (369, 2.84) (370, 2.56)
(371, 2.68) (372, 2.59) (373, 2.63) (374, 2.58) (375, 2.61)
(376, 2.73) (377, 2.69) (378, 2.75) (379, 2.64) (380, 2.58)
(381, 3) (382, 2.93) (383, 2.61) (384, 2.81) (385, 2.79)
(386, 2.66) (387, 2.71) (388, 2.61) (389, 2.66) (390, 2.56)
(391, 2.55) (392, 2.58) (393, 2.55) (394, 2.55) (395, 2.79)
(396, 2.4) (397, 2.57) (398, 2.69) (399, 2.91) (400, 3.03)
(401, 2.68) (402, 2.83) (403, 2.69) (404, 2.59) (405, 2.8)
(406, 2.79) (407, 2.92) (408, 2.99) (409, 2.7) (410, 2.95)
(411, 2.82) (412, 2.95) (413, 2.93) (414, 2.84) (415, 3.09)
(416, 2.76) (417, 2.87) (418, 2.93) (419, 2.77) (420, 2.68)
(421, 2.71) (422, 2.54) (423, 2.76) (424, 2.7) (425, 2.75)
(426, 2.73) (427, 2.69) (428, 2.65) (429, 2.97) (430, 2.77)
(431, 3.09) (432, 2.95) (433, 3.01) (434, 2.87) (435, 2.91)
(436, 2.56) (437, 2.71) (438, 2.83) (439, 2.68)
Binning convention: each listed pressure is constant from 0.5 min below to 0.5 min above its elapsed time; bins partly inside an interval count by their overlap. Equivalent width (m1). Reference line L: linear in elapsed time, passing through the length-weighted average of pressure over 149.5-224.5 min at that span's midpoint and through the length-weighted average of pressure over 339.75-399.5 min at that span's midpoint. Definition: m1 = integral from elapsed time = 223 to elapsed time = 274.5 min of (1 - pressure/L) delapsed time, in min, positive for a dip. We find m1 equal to 8.1 min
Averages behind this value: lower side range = 4.44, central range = 3.25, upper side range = 2.8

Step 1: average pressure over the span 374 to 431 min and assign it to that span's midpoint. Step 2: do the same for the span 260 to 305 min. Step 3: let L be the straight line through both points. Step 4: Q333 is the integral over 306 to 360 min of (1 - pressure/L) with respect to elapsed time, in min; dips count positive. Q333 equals 3.7 min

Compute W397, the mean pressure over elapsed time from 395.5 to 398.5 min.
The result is 2.55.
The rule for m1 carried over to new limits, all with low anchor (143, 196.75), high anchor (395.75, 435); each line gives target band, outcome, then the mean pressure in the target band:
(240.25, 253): 1.7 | 3.46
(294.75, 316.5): -0.6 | 3.66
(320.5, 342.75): 1.7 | 3.13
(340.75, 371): 2.8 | 2.92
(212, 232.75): 5.3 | 3.09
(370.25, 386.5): 1.9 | 2.7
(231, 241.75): 4.1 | 2.5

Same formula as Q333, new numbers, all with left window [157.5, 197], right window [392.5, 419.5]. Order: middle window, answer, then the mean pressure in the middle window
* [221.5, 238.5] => 7.4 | 2.37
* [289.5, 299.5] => -0.4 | 3.83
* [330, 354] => 1.9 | 3.04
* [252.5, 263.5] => 0.6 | 3.75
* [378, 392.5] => 1.3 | 2.69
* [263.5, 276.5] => -0.1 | 3.91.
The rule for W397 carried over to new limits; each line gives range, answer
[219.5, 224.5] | 3.13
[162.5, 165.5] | 4.73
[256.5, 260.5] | 3.69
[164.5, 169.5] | 4.75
